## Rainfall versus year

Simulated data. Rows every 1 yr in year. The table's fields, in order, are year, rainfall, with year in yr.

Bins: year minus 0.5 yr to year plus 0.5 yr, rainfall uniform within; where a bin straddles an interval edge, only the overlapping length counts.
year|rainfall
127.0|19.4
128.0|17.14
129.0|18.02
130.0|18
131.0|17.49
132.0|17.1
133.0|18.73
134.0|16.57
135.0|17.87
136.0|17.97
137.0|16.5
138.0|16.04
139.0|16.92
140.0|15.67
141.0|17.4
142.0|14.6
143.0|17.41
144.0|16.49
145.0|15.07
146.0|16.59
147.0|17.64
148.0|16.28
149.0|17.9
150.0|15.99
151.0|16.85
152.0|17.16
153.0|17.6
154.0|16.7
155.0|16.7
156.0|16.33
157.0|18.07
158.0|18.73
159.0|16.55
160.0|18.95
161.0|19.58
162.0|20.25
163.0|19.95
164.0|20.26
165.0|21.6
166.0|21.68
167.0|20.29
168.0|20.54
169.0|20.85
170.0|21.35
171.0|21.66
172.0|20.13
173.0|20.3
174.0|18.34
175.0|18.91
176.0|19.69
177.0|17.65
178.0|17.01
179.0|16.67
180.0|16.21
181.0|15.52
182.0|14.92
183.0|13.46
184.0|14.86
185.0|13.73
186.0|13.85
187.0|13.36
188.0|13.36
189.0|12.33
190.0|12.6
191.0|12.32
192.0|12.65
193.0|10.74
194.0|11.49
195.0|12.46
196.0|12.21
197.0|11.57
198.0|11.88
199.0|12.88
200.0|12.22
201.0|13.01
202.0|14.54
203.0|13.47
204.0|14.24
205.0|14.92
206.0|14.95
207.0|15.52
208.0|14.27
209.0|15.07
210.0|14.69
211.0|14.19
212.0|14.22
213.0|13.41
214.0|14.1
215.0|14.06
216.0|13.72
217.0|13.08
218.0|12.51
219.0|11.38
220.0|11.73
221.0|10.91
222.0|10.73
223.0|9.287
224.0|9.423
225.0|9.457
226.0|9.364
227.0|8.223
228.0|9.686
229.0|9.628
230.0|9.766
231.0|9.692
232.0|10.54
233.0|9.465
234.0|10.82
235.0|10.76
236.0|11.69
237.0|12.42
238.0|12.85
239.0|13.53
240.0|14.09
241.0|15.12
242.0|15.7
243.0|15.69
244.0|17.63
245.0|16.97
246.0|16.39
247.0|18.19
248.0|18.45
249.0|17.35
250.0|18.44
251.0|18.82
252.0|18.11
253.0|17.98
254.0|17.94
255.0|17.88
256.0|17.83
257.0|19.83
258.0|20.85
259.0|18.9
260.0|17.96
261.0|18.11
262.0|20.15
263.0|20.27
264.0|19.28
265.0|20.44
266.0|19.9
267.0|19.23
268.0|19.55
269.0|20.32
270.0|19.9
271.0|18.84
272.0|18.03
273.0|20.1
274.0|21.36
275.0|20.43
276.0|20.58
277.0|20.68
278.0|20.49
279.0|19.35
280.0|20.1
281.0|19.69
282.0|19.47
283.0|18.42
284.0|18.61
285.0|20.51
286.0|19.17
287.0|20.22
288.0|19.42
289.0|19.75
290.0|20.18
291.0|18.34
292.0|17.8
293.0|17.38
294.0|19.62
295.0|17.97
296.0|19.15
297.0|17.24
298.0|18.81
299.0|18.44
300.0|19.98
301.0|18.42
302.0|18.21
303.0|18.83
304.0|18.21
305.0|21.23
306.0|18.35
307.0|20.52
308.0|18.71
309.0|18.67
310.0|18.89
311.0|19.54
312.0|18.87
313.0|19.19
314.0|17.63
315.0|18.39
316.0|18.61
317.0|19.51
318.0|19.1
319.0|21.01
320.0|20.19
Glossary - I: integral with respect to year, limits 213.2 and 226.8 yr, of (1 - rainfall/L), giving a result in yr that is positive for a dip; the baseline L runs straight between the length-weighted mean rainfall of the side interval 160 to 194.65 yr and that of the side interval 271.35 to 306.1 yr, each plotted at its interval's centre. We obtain 4.86 yr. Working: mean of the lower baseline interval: 17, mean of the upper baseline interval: 19.3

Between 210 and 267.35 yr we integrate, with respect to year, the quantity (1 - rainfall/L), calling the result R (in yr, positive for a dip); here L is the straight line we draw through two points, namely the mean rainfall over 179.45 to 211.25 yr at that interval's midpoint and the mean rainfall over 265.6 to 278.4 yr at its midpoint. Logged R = 8.7 yr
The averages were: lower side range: 13.5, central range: 14.7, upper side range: 20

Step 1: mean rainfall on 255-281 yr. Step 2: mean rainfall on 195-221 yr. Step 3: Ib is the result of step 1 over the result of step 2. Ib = 1.46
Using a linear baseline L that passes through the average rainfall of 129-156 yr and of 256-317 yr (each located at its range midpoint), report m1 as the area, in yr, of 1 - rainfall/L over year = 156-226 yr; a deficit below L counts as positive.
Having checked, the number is 9.70 yr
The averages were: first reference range 16.9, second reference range 19.3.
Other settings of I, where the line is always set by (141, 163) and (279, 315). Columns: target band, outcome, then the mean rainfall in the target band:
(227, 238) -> 4.7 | 10.5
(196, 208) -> 2.9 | 13.5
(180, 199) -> 5.0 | 13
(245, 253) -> 0.2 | 17.9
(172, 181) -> -0.3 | 18.1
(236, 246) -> 1.9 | 14.8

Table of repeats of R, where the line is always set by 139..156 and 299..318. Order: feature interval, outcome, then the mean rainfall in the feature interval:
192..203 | 3.2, 12.4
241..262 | 0.2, 17.9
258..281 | -1.7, 19.7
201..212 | 1.9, 14.5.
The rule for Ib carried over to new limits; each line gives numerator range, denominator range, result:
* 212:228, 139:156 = 0.69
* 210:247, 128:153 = 0.73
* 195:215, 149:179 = 0.73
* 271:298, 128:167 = 1.10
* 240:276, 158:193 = 1.07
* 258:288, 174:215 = 1.39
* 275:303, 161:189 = 1.07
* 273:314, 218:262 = 1.35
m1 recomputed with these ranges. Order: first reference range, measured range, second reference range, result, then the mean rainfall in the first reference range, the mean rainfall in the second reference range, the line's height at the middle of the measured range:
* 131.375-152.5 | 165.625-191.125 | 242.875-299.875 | 0.5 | 16.8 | 19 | 17.4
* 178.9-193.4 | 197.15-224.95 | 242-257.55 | 4.0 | 13.7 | 17.8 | 15.3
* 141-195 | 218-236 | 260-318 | 7.9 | 16.9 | 19.3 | 18.1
